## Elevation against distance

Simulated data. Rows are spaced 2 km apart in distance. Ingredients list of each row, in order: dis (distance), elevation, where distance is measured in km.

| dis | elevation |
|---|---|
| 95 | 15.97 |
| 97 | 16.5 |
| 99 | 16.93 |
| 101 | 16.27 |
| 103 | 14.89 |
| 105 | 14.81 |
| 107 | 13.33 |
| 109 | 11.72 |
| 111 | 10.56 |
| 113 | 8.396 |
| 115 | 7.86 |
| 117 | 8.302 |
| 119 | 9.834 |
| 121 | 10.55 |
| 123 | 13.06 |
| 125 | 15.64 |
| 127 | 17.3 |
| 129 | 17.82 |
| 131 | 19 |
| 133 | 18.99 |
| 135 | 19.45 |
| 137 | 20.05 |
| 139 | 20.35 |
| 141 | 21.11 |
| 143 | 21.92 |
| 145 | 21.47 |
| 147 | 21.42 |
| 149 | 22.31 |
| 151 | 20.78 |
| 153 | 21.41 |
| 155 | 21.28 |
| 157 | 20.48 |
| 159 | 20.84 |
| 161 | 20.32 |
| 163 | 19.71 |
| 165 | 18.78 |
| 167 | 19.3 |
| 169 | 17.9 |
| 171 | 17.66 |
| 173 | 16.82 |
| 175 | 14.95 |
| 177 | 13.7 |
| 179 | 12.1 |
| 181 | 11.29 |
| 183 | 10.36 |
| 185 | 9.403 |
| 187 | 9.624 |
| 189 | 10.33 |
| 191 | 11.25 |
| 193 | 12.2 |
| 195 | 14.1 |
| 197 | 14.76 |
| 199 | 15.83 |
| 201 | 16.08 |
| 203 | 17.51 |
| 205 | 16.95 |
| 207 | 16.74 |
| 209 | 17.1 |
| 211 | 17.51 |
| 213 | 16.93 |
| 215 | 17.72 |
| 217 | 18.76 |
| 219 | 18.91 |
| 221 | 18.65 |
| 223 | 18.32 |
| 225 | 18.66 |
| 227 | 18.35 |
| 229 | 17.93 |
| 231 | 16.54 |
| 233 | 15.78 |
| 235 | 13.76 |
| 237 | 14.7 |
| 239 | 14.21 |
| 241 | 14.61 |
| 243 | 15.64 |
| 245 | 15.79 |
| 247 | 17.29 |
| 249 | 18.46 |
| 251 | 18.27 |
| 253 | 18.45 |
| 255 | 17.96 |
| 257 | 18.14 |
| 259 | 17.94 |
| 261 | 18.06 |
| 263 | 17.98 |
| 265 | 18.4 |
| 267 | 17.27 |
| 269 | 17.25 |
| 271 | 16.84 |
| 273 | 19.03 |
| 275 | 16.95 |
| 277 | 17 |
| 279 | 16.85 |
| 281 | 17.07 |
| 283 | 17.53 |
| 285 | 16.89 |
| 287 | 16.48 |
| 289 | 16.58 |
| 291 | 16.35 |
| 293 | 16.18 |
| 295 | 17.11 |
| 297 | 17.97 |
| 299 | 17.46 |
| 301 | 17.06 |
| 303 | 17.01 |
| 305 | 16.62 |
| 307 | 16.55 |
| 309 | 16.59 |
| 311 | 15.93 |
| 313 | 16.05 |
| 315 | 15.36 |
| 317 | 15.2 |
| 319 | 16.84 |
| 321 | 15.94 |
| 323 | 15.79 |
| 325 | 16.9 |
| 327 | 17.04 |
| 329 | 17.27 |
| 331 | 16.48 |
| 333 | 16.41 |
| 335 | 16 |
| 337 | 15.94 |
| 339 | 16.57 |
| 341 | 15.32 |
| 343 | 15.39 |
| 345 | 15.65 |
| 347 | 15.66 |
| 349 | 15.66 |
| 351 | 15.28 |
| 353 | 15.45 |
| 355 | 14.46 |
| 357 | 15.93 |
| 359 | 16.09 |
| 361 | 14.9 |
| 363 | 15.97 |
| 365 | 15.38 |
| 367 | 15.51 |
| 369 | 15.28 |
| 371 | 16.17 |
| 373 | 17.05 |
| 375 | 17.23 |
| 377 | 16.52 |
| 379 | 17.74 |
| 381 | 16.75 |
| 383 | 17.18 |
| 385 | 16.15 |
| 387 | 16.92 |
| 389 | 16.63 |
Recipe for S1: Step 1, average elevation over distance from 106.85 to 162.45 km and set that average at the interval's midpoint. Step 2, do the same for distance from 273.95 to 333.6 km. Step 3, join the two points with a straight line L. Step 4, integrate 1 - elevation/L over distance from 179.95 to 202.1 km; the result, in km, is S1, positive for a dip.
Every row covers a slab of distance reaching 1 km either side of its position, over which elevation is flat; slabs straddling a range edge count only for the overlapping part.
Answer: 6.0 km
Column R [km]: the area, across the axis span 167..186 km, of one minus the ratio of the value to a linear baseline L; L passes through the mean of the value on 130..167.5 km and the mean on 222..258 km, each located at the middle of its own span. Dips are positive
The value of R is 5.2 km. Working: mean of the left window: 20.5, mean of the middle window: 14.1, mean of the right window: 16.8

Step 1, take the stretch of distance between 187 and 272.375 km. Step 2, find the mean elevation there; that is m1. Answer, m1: 16.5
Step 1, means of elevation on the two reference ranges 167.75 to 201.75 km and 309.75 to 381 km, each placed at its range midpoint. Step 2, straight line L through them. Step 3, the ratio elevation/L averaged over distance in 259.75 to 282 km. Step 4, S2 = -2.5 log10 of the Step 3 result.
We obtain -0.181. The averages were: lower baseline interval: 13.5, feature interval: 17.5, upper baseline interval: 16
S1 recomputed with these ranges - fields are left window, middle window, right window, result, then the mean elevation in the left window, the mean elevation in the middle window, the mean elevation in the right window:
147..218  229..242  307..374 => 0.9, 16.4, 15.2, 15.9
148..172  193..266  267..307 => 5.7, 20.1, 17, 17.1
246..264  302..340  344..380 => 0.9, 18.1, 16.3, 15.9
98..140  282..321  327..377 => -2.5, 14.5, 16.6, 15.9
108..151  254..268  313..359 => -1.7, 16.2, 18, 15.9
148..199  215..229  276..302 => -1.8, 16.1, 18.5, 17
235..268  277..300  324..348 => -0.4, 17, 17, 16.2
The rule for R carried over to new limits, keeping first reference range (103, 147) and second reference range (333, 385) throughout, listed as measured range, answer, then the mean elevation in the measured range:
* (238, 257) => -1.3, 16.8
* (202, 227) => -3.5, 17.8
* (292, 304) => -1.0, 17.1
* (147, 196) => -2.2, 16.2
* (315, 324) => 0.0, 15.9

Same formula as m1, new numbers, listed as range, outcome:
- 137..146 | 21.1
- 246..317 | 17.2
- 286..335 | 16.5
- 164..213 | 14.7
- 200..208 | 16.8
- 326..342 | 16.4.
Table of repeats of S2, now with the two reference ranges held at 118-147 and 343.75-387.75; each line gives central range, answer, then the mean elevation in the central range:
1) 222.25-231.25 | -0.06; 18.1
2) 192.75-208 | 0.10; 15.7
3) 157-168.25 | -0.13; 19.8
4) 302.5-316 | 0.01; 16.3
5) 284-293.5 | 0.01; 16.5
